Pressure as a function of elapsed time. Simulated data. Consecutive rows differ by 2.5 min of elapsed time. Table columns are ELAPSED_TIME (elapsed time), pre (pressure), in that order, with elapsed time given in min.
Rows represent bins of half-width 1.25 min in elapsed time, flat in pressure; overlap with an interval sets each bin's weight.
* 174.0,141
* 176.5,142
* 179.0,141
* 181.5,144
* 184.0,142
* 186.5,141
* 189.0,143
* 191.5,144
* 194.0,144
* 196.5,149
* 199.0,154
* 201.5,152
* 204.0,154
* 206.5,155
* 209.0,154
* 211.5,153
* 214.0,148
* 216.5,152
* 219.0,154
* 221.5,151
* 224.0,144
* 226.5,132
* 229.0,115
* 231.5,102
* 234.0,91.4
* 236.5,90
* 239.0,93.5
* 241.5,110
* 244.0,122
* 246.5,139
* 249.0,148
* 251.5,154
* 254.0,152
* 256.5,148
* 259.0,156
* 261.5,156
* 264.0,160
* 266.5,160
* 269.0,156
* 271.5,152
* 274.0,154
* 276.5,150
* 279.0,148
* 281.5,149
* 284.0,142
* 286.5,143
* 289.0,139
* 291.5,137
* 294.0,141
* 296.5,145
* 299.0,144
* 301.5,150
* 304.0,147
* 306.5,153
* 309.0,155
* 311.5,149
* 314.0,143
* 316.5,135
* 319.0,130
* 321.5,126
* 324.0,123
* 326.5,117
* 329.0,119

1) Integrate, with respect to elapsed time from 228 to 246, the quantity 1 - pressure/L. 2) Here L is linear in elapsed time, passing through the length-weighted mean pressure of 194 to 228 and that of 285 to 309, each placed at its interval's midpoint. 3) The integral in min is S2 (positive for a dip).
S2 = 5.3 min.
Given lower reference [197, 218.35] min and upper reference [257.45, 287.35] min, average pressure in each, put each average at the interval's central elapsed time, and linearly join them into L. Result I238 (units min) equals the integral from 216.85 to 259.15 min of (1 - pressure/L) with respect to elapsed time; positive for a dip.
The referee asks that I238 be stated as 6.42 min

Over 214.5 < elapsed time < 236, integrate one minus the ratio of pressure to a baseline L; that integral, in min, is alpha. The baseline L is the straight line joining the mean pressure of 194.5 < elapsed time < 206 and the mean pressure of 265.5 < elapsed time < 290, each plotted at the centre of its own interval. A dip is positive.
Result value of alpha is 3.1 min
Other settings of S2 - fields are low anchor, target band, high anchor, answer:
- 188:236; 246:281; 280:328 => -3.0 min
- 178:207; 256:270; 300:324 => -1.2 min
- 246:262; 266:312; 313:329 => -3.0 min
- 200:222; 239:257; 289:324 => 1.6 min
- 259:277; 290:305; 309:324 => 0.0 min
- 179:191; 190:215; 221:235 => -3.1 min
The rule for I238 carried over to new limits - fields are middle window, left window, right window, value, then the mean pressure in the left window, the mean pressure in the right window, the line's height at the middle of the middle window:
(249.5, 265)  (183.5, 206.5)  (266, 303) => -0.7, 148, 147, 147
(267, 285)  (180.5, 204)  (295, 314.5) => -0.3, 146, 148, 148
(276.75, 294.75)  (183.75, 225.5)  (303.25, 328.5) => -0.4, 149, 137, 140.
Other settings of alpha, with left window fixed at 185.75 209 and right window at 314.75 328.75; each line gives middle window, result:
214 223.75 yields -0.4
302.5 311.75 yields -1.6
